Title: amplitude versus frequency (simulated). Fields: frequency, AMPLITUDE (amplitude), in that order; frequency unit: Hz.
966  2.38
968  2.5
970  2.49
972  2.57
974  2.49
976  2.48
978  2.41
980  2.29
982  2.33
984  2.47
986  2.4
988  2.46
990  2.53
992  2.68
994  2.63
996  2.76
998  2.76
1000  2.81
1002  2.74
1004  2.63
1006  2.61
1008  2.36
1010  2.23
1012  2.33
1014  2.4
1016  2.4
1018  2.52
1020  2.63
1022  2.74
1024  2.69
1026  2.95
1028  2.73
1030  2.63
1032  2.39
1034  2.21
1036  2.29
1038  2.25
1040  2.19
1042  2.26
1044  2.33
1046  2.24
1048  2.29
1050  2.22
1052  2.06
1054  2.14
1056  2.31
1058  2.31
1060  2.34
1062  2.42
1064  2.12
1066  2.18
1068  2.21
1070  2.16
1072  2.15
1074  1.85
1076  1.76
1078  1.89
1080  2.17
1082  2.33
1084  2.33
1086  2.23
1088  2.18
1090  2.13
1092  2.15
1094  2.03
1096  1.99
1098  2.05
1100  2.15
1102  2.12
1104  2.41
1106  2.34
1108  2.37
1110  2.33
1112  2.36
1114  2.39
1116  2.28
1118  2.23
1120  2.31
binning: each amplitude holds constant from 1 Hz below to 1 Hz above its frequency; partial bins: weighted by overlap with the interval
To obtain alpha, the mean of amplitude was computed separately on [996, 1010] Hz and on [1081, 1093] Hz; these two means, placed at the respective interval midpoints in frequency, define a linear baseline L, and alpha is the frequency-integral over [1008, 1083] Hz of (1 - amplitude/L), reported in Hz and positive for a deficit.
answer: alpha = 3.7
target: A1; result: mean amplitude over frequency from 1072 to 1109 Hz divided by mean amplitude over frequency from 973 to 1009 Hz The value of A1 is 0.8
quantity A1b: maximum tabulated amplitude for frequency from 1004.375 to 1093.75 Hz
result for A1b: 2.95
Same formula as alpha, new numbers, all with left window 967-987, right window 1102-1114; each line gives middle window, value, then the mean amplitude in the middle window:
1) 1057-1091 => 2.98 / 2.16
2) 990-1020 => -1.74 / 2.56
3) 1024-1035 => -0.86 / 2.59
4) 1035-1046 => 0.61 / 2.26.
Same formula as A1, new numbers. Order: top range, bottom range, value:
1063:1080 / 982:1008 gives 0.79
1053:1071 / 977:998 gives 0.89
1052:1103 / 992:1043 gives 0.85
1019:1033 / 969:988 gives 1.10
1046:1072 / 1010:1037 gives 0.88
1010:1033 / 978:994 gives 1.04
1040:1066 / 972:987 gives 0.93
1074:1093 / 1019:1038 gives 0.82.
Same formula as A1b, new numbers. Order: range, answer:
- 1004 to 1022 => 2.74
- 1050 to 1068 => 2.42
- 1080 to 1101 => 2.33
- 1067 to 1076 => 2.21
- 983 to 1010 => 2.81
